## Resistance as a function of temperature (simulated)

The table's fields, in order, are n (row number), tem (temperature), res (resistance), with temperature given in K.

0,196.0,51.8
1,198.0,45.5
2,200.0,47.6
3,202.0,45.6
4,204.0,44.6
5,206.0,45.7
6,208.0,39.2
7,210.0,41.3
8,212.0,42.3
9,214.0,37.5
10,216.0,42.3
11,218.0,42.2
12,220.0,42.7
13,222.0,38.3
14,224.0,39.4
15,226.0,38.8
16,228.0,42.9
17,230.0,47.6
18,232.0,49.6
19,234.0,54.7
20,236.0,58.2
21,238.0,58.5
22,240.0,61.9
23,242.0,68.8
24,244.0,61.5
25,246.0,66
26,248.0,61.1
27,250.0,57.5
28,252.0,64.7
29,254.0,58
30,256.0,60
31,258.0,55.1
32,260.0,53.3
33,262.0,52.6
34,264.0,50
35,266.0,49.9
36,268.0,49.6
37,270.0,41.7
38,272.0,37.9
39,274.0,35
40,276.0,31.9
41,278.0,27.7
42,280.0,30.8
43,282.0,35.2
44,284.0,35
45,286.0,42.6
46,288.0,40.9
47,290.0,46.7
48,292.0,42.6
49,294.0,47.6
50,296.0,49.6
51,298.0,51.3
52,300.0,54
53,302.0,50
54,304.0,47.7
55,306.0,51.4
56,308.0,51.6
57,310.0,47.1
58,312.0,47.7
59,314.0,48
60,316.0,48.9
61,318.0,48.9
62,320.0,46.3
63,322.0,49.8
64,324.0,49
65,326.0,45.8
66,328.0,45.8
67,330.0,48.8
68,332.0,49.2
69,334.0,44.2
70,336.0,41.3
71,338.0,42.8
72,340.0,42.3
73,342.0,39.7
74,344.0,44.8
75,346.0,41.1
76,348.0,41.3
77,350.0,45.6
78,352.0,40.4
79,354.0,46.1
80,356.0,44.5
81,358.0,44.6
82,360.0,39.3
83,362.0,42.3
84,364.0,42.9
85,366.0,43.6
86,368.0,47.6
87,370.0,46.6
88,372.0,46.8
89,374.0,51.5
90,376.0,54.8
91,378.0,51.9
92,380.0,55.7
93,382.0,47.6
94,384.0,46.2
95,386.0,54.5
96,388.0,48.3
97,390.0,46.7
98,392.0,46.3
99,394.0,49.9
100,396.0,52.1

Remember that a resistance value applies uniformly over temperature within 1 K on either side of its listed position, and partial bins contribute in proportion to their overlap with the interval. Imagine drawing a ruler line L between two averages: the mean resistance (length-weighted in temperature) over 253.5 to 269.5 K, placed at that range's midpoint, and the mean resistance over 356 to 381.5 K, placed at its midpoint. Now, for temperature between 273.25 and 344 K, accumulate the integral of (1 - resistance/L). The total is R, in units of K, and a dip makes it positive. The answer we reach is 8.23 K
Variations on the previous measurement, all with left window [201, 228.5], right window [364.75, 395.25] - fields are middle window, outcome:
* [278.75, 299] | 1.3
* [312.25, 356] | 1.6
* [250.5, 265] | -4.2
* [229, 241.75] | -4.0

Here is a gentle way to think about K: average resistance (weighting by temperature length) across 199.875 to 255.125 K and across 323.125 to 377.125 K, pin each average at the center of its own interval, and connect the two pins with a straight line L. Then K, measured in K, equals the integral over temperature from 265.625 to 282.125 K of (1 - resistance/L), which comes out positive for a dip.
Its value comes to 3.7 K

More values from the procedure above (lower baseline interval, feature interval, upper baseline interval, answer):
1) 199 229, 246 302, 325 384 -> -4.76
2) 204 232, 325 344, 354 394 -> 0.67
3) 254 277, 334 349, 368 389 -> 2.22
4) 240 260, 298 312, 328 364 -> 0.22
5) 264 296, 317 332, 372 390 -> -0.98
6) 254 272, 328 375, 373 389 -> 6.42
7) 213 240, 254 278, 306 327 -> 0.25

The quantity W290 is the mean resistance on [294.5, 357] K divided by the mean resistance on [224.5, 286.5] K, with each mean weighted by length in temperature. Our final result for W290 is 0.9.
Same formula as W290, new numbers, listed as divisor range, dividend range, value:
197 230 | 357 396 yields 1.13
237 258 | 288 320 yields 0.79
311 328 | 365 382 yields 1.04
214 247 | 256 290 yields 0.84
